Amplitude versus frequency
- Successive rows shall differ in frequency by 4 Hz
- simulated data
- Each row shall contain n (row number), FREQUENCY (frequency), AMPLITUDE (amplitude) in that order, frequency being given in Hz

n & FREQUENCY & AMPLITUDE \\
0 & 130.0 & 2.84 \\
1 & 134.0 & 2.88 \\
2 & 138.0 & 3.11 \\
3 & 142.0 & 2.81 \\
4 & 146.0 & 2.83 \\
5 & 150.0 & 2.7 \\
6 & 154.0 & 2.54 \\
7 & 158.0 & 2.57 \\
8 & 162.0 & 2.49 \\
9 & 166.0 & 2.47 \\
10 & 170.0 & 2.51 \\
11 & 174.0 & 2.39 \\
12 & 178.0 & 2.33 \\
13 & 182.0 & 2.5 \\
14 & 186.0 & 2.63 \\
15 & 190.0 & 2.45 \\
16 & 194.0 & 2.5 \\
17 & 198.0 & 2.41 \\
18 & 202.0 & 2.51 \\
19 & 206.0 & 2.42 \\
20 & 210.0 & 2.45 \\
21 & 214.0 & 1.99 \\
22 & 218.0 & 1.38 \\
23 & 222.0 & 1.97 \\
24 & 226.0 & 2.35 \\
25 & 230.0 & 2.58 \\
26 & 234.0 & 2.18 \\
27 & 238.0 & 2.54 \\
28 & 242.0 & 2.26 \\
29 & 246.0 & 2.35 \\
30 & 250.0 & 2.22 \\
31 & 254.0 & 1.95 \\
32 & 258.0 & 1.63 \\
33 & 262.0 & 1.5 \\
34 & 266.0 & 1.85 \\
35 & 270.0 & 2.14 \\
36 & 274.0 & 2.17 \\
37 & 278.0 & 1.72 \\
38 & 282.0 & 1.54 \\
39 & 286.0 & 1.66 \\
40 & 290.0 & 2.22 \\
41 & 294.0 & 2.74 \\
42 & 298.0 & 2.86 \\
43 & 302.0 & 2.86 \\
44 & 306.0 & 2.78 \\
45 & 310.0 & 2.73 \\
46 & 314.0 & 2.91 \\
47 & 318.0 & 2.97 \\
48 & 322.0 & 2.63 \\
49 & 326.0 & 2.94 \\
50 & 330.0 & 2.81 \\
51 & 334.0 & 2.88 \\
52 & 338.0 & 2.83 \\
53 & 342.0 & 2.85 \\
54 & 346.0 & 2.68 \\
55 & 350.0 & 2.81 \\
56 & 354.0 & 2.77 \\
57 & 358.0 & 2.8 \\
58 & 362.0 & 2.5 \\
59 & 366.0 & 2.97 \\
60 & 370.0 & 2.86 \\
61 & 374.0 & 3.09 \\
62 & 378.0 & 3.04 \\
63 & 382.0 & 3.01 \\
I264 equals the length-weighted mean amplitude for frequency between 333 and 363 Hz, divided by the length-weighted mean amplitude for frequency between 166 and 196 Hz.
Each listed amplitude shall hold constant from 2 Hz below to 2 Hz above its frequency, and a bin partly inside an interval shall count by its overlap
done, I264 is 1.12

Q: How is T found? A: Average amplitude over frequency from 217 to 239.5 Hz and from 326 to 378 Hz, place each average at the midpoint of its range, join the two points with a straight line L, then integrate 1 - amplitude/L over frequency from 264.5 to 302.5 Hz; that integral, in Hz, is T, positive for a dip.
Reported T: 5.1 Hz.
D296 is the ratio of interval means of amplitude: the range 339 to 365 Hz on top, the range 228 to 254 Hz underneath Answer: 1.18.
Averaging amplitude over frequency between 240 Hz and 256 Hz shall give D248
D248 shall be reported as 2.19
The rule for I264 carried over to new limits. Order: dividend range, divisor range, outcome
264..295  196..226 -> 0.91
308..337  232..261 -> 1.33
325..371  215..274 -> 1.36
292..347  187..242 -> 1.23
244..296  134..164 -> 0.72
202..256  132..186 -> 0.84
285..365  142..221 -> 1.12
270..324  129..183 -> 0.92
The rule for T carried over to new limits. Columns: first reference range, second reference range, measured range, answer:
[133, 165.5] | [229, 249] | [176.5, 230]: 4.3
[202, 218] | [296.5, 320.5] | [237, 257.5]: 2.0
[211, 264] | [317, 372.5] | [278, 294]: 3.3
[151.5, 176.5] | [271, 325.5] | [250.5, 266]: 4.4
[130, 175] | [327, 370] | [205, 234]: 6.0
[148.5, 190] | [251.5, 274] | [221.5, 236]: -1.5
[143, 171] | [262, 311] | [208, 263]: 6.2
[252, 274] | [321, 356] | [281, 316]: -2.9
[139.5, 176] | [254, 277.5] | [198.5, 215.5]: -0.7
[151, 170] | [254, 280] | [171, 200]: -1.2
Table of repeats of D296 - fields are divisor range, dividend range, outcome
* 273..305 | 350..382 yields 1.28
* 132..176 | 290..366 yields 1.05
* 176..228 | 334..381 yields 1.24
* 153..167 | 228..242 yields 0.96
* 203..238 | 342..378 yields 1.29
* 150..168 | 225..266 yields 0.84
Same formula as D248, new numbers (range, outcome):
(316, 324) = 2.8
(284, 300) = 2.37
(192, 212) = 2.46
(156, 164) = 2.53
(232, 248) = 2.33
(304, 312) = 2.75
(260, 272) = 1.83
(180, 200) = 2.5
